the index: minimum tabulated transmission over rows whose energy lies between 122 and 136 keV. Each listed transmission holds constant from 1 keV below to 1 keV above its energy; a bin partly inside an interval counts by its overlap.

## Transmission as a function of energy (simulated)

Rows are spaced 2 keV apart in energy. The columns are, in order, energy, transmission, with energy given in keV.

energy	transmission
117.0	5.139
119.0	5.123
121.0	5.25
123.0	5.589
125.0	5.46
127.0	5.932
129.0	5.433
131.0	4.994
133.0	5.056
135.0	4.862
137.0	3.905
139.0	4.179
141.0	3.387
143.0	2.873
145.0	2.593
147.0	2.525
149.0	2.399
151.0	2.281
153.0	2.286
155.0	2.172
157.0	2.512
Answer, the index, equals 4.862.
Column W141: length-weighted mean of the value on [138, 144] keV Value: 3.48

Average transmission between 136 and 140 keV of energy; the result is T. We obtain 4.04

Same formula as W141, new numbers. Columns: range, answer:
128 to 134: 5.16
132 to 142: 4.28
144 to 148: 2.56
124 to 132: 5.45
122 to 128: 5.66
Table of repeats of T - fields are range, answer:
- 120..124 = 5.42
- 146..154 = 2.37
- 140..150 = 2.76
